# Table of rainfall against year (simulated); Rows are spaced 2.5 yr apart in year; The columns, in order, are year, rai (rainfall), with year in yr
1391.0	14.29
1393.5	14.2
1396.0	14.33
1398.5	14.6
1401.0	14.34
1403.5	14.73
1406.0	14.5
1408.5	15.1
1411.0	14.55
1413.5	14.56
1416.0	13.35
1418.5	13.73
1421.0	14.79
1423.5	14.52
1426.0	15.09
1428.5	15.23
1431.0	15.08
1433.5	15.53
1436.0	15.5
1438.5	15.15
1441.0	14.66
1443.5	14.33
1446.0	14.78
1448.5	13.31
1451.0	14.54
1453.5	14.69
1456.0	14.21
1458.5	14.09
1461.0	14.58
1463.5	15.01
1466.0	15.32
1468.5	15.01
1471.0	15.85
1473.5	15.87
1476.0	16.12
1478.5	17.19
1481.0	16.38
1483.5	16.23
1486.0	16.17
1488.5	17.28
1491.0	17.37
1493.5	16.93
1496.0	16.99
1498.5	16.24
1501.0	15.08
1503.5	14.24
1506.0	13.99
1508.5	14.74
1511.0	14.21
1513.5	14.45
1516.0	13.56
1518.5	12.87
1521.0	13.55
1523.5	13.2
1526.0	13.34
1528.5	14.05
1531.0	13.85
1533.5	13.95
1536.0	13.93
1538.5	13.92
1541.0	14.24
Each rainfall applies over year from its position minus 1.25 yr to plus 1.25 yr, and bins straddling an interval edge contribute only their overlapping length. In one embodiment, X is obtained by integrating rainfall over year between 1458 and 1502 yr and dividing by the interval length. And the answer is 16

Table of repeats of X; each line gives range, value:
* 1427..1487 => 15.2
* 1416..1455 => 14.7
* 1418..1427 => 14.6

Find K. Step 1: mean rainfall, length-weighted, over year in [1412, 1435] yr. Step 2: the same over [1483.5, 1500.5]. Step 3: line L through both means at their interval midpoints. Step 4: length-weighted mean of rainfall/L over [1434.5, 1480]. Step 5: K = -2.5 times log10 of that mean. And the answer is 0.05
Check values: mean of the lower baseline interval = 14.7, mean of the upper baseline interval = 16.7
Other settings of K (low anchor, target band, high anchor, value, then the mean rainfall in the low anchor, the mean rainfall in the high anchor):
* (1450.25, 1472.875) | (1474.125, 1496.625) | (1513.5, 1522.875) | -0.17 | 14.8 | 13.5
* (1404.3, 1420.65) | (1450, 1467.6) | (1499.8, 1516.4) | -0.02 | 14.3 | 14.4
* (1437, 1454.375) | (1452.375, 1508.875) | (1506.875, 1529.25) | -0.11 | 14.5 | 13.8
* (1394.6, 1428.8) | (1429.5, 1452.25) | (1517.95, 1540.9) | -0.03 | 14.5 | 13.7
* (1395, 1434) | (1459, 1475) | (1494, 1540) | -0.06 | 14.6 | 14.3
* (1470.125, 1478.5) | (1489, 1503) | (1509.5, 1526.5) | -0.11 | 16.1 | 13.6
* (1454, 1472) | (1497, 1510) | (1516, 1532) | -0.07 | 14.8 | 13.5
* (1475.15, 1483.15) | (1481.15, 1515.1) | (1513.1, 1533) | -0.03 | 16.5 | 13.6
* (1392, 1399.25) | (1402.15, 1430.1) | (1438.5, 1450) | -0.02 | 14.4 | 14.4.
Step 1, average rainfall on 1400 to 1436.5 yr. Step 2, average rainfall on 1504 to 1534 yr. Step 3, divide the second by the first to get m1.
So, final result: 0.94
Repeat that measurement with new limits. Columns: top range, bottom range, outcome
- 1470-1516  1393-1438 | 1.08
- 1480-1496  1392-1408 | 1.16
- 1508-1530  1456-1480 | 0.89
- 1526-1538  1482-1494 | 0.83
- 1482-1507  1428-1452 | 1.09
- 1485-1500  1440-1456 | 1.17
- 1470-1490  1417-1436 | 1.10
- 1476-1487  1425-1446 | 1.09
